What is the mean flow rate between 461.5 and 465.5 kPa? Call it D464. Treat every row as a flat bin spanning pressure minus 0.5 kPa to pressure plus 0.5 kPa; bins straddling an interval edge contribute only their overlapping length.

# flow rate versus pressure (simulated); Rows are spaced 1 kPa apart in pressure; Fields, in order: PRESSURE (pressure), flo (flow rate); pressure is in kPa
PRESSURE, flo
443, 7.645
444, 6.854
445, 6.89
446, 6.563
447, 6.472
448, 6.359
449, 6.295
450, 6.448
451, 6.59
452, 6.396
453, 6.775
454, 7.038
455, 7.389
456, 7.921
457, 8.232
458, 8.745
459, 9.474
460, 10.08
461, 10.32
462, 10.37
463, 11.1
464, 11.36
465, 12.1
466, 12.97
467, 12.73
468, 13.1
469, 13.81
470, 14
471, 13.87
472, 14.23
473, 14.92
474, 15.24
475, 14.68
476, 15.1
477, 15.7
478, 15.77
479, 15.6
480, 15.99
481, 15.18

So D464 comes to 11.2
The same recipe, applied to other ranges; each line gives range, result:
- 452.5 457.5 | 7.47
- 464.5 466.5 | 12.5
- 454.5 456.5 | 7.66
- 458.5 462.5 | 10.1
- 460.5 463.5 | 10.6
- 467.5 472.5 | 13.8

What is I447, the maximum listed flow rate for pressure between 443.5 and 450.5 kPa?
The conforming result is 6.89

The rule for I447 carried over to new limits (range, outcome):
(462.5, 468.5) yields 13.1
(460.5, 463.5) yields 11.1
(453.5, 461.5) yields 10.32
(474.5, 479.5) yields 15.77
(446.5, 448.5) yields 6.472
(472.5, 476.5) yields 15.24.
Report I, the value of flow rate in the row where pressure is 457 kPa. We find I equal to 8.232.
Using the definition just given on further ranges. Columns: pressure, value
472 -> 14.23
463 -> 11.1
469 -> 13.81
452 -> 6.396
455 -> 7.389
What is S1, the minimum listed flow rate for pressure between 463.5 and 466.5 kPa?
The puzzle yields 11.36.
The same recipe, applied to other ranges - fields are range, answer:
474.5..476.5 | 14.68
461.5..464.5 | 10.37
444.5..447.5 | 6.472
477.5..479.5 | 15.6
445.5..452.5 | 6.295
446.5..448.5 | 6.359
